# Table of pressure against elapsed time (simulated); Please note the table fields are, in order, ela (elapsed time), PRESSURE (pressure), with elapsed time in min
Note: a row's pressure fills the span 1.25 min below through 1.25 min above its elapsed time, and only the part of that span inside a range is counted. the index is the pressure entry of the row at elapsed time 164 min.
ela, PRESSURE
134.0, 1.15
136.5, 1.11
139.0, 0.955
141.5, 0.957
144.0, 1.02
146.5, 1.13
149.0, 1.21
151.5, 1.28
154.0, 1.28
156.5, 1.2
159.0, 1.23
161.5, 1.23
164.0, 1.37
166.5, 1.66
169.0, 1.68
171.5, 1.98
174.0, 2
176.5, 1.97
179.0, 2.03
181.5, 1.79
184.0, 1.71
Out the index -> 1.37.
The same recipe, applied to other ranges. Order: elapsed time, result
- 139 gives 0.955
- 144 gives 1.02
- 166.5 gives 1.66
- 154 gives 1.28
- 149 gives 1.21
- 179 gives 2.03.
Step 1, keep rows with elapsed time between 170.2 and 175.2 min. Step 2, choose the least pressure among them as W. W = 1.98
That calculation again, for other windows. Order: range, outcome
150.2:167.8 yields 1.2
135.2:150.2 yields 0.955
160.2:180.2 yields 1.23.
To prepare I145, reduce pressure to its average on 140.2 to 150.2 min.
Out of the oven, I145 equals 1.08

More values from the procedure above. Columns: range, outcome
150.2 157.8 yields 1.25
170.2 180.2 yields 1.99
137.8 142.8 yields 0.957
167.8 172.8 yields 1.83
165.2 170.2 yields 1.67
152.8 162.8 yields 1.24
